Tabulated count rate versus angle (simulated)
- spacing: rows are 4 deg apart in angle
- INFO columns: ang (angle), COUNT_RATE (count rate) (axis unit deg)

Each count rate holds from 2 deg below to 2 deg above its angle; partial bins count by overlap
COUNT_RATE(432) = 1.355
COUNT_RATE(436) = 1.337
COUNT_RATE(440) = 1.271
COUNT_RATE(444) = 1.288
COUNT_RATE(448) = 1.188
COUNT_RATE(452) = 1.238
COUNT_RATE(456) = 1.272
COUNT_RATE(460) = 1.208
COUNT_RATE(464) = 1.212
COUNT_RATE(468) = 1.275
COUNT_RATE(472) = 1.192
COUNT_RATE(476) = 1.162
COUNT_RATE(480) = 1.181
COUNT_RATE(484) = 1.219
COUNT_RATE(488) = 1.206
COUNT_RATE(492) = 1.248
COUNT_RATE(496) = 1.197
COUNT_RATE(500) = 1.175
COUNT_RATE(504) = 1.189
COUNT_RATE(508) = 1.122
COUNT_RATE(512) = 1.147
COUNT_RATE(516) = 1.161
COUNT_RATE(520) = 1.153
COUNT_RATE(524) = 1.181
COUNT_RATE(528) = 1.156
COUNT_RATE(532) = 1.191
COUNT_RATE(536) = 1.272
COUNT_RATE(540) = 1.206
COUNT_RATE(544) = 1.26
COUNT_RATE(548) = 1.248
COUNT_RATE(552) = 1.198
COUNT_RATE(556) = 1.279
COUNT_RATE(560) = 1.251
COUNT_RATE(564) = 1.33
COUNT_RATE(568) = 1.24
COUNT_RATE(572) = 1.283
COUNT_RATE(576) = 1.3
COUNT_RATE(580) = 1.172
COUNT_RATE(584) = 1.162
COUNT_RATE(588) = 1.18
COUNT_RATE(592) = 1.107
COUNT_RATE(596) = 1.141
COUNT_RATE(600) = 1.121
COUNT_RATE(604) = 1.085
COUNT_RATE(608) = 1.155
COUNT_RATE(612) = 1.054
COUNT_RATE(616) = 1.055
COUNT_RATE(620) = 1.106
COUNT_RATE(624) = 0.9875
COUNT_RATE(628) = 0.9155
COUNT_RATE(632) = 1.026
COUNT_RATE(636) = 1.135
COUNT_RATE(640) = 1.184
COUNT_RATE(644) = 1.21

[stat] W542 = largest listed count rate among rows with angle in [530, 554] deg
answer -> 1.272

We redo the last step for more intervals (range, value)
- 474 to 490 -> 1.219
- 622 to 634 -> 1.026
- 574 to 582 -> 1.3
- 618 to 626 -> 1.106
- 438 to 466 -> 1.288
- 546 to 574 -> 1.33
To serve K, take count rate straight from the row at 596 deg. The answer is 1.141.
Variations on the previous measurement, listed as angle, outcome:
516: 1.161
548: 1.248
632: 1.026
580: 1.172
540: 1.206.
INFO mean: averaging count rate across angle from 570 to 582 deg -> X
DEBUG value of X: 1.25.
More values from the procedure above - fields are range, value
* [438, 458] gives 1.25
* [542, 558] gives 1.25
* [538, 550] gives 1.24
